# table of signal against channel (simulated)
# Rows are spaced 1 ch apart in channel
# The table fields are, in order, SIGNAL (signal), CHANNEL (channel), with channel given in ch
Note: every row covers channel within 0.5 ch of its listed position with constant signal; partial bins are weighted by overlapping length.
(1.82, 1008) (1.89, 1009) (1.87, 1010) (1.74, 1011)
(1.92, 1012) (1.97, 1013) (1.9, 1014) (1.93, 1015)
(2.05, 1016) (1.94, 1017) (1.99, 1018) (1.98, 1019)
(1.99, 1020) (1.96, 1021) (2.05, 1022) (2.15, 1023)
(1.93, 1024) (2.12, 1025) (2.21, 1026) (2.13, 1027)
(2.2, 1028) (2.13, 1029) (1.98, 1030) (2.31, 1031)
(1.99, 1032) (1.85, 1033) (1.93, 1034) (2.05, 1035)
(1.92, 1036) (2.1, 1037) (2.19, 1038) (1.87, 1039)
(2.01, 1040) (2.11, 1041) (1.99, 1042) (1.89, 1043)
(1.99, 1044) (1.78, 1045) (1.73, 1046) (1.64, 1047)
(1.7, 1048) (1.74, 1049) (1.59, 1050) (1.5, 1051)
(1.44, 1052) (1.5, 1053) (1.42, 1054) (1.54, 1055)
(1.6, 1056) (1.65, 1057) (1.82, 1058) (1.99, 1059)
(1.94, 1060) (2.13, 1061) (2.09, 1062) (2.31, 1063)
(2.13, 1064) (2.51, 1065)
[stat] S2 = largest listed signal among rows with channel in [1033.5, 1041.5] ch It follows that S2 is 2.19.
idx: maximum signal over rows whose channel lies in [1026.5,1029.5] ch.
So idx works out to 2.2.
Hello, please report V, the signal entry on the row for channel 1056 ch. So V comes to 1.6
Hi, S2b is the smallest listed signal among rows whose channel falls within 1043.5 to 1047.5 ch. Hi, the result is 1.64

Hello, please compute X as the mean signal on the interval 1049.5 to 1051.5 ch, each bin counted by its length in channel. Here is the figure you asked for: 1.54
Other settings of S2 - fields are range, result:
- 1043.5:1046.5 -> 1.99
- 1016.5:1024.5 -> 2.15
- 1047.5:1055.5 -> 1.74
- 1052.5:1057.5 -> 1.65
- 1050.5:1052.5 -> 1.5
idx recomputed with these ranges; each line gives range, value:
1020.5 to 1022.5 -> 2.05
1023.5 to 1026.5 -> 2.21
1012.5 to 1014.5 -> 1.97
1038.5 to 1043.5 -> 2.11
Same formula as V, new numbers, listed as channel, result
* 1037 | 2.1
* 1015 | 1.93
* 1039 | 1.87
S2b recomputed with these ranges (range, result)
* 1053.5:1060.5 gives 1.42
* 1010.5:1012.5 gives 1.74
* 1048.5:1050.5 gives 1.59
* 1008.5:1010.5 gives 1.87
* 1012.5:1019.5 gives 1.9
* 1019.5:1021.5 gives 1.96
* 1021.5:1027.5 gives 1.93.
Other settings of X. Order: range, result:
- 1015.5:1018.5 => 1.99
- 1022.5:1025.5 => 2.07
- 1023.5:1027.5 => 2.1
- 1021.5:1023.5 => 2.1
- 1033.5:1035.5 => 1.99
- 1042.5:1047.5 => 1.81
